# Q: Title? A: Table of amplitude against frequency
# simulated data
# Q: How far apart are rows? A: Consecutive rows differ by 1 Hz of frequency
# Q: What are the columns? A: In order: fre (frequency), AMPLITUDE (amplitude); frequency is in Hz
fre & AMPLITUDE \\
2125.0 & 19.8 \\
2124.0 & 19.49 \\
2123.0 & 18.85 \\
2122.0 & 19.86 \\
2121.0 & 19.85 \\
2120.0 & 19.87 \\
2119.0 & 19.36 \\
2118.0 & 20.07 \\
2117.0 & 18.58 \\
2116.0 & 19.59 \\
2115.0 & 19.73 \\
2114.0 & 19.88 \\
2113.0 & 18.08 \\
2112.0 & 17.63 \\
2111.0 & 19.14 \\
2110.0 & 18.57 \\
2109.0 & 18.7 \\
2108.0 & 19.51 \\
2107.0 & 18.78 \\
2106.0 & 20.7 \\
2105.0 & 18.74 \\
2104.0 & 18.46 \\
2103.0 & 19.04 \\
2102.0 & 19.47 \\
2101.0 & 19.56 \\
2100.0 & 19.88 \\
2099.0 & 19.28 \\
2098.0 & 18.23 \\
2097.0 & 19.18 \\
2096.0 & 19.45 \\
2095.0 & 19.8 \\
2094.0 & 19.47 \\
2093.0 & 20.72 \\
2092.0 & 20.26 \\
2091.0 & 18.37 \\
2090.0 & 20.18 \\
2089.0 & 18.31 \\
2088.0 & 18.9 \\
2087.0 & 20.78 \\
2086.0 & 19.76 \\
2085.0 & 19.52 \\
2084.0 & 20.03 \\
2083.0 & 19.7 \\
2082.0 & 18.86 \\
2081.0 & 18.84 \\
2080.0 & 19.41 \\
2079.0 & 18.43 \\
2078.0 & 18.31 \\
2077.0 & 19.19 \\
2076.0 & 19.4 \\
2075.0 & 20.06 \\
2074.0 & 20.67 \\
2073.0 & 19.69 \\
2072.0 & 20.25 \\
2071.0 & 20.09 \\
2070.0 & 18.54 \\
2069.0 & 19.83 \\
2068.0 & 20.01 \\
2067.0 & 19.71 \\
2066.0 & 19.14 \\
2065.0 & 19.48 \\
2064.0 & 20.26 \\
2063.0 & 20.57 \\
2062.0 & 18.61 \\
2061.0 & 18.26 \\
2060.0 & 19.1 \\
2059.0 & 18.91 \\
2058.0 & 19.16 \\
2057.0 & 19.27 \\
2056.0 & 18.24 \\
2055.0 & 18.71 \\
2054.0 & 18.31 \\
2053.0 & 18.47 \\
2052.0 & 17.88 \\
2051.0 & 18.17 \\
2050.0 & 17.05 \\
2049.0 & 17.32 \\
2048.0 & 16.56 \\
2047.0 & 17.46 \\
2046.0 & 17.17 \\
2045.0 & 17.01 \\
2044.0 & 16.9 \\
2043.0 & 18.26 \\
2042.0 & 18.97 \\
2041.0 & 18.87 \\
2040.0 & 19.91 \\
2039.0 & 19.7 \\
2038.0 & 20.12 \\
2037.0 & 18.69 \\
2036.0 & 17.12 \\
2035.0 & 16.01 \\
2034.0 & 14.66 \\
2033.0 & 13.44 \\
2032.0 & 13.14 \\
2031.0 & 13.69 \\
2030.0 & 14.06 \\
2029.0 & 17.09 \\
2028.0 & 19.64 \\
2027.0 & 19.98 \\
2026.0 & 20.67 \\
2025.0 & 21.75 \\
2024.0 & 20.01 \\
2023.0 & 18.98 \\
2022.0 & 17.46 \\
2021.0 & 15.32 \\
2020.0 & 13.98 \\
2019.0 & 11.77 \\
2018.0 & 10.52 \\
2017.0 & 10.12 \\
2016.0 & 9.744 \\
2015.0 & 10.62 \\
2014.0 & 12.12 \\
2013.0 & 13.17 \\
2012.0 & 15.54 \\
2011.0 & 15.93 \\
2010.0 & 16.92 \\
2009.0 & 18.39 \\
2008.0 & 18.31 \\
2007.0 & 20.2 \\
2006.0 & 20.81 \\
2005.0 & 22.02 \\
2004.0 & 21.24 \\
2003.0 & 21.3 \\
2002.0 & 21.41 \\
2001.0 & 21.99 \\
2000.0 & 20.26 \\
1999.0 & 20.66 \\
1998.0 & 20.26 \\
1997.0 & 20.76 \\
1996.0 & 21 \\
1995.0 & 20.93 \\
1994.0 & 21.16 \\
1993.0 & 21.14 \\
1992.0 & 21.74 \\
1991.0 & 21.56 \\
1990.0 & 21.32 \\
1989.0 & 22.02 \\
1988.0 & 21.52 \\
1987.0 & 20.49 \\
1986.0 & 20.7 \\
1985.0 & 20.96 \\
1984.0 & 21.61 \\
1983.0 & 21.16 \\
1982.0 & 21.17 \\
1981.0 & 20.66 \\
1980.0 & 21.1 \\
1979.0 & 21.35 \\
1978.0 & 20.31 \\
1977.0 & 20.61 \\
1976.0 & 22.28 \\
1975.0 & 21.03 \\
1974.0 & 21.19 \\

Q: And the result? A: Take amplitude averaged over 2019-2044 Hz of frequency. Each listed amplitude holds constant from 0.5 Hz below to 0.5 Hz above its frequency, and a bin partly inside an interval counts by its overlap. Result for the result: 17.4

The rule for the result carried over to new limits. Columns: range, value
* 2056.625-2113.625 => 19.3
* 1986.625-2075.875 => 18.3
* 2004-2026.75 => 16.3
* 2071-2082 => 19.4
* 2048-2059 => 18.2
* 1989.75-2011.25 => 20.5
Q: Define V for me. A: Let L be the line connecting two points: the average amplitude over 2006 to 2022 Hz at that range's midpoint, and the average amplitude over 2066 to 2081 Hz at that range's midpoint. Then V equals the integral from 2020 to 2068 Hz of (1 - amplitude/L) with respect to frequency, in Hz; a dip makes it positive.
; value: -3.0 Hz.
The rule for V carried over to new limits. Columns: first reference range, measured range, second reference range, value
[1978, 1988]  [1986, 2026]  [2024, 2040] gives 2.2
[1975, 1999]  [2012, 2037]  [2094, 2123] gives 6.4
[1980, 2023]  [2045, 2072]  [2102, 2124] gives 0.3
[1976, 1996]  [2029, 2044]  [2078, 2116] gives 2.5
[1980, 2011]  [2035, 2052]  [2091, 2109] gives 1.8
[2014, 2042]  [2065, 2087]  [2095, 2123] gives -1.9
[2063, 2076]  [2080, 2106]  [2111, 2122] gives 0.2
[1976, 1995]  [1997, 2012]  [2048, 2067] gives 0.5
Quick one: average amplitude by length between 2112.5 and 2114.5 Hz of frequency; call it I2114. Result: 19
